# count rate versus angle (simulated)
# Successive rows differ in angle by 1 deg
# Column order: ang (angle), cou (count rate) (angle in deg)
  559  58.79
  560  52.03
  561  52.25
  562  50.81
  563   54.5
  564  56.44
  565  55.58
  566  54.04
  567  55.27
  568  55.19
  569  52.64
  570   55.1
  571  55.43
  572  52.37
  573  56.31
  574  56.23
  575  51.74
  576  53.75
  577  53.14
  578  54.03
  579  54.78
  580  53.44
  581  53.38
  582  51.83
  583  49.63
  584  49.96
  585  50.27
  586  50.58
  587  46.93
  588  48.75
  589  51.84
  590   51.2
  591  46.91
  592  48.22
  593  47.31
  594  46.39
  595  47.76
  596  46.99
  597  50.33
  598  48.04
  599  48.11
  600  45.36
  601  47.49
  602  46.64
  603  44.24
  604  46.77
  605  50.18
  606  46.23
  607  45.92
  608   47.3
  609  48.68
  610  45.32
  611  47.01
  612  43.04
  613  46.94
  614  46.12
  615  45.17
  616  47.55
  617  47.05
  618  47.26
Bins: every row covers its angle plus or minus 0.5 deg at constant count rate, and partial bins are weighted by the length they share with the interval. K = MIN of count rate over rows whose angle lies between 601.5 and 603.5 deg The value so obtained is 44.24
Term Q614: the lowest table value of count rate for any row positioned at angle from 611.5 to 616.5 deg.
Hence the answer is 43.04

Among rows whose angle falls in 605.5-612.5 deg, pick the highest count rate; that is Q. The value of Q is 48.68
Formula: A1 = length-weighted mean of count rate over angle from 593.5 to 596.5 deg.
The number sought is 47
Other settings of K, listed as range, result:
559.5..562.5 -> 50.81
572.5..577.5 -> 51.74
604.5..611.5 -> 45.32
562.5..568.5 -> 54.04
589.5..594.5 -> 46.39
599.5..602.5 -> 45.36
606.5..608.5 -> 45.92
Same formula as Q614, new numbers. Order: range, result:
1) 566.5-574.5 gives 52.37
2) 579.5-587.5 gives 46.93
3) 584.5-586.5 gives 50.27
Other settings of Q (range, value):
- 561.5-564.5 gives 56.44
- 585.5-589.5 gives 51.84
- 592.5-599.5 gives 50.33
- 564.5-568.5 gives 55.58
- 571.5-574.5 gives 56.31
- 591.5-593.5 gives 48.22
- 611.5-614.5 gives 46.94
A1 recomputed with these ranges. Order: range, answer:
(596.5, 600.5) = 48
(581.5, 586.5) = 50.5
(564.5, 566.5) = 54.8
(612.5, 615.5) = 46.1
